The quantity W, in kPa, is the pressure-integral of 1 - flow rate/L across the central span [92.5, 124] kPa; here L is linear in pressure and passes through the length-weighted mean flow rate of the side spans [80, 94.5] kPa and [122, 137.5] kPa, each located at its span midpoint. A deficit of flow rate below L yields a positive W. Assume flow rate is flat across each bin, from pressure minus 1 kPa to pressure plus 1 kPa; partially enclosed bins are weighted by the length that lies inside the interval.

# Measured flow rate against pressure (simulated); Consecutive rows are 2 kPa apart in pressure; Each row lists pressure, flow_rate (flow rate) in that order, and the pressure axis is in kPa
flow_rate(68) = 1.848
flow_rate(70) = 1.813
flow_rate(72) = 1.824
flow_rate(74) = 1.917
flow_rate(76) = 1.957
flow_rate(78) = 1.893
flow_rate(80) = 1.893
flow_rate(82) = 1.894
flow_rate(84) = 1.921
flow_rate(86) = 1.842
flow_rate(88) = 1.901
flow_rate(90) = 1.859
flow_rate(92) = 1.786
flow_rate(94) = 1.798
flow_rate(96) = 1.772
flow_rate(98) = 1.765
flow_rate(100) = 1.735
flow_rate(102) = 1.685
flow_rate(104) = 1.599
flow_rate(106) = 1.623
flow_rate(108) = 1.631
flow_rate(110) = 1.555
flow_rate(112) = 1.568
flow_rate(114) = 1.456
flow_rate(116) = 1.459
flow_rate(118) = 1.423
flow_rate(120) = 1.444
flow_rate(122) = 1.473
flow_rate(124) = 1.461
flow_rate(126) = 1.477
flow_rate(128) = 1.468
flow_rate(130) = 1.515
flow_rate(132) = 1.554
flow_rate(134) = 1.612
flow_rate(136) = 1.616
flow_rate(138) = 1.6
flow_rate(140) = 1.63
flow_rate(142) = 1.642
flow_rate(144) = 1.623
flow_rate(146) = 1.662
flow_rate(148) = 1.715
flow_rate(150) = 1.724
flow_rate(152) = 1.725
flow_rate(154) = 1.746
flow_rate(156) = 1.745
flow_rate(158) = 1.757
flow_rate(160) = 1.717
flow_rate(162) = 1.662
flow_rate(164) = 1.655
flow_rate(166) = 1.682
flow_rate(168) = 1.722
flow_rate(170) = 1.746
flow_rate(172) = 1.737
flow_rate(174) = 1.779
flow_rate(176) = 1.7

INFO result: 1.88 kPa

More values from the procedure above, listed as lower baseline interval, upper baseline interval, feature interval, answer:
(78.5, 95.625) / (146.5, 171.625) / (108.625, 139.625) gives 4.7 kPa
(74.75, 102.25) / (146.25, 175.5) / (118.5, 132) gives 2.3 kPa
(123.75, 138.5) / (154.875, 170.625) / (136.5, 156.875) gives -0.7 kPa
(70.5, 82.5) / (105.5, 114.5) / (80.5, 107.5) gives -0.9 kPa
